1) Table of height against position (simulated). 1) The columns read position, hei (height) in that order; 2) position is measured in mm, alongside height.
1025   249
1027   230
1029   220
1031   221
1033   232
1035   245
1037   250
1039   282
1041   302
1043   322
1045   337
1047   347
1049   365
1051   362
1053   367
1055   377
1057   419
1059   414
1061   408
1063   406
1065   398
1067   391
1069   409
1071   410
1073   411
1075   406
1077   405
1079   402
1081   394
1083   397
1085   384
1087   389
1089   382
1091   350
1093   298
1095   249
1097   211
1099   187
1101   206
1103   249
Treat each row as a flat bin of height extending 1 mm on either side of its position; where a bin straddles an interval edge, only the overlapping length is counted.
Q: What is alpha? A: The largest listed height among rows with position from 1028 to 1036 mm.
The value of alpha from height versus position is 245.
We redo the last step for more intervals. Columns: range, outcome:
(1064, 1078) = 411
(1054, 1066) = 419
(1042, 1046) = 337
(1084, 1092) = 389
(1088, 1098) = 382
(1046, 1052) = 365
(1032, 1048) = 347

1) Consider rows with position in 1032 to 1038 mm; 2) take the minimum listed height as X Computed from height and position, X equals 232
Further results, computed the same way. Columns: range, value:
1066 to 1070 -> 391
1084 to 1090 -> 382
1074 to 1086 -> 384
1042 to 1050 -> 322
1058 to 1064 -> 406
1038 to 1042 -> 282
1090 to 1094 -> 298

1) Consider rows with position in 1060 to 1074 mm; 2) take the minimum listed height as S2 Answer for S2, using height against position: 391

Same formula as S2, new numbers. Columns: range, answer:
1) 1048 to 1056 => 362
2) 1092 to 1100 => 187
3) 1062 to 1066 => 398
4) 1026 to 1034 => 220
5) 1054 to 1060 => 377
